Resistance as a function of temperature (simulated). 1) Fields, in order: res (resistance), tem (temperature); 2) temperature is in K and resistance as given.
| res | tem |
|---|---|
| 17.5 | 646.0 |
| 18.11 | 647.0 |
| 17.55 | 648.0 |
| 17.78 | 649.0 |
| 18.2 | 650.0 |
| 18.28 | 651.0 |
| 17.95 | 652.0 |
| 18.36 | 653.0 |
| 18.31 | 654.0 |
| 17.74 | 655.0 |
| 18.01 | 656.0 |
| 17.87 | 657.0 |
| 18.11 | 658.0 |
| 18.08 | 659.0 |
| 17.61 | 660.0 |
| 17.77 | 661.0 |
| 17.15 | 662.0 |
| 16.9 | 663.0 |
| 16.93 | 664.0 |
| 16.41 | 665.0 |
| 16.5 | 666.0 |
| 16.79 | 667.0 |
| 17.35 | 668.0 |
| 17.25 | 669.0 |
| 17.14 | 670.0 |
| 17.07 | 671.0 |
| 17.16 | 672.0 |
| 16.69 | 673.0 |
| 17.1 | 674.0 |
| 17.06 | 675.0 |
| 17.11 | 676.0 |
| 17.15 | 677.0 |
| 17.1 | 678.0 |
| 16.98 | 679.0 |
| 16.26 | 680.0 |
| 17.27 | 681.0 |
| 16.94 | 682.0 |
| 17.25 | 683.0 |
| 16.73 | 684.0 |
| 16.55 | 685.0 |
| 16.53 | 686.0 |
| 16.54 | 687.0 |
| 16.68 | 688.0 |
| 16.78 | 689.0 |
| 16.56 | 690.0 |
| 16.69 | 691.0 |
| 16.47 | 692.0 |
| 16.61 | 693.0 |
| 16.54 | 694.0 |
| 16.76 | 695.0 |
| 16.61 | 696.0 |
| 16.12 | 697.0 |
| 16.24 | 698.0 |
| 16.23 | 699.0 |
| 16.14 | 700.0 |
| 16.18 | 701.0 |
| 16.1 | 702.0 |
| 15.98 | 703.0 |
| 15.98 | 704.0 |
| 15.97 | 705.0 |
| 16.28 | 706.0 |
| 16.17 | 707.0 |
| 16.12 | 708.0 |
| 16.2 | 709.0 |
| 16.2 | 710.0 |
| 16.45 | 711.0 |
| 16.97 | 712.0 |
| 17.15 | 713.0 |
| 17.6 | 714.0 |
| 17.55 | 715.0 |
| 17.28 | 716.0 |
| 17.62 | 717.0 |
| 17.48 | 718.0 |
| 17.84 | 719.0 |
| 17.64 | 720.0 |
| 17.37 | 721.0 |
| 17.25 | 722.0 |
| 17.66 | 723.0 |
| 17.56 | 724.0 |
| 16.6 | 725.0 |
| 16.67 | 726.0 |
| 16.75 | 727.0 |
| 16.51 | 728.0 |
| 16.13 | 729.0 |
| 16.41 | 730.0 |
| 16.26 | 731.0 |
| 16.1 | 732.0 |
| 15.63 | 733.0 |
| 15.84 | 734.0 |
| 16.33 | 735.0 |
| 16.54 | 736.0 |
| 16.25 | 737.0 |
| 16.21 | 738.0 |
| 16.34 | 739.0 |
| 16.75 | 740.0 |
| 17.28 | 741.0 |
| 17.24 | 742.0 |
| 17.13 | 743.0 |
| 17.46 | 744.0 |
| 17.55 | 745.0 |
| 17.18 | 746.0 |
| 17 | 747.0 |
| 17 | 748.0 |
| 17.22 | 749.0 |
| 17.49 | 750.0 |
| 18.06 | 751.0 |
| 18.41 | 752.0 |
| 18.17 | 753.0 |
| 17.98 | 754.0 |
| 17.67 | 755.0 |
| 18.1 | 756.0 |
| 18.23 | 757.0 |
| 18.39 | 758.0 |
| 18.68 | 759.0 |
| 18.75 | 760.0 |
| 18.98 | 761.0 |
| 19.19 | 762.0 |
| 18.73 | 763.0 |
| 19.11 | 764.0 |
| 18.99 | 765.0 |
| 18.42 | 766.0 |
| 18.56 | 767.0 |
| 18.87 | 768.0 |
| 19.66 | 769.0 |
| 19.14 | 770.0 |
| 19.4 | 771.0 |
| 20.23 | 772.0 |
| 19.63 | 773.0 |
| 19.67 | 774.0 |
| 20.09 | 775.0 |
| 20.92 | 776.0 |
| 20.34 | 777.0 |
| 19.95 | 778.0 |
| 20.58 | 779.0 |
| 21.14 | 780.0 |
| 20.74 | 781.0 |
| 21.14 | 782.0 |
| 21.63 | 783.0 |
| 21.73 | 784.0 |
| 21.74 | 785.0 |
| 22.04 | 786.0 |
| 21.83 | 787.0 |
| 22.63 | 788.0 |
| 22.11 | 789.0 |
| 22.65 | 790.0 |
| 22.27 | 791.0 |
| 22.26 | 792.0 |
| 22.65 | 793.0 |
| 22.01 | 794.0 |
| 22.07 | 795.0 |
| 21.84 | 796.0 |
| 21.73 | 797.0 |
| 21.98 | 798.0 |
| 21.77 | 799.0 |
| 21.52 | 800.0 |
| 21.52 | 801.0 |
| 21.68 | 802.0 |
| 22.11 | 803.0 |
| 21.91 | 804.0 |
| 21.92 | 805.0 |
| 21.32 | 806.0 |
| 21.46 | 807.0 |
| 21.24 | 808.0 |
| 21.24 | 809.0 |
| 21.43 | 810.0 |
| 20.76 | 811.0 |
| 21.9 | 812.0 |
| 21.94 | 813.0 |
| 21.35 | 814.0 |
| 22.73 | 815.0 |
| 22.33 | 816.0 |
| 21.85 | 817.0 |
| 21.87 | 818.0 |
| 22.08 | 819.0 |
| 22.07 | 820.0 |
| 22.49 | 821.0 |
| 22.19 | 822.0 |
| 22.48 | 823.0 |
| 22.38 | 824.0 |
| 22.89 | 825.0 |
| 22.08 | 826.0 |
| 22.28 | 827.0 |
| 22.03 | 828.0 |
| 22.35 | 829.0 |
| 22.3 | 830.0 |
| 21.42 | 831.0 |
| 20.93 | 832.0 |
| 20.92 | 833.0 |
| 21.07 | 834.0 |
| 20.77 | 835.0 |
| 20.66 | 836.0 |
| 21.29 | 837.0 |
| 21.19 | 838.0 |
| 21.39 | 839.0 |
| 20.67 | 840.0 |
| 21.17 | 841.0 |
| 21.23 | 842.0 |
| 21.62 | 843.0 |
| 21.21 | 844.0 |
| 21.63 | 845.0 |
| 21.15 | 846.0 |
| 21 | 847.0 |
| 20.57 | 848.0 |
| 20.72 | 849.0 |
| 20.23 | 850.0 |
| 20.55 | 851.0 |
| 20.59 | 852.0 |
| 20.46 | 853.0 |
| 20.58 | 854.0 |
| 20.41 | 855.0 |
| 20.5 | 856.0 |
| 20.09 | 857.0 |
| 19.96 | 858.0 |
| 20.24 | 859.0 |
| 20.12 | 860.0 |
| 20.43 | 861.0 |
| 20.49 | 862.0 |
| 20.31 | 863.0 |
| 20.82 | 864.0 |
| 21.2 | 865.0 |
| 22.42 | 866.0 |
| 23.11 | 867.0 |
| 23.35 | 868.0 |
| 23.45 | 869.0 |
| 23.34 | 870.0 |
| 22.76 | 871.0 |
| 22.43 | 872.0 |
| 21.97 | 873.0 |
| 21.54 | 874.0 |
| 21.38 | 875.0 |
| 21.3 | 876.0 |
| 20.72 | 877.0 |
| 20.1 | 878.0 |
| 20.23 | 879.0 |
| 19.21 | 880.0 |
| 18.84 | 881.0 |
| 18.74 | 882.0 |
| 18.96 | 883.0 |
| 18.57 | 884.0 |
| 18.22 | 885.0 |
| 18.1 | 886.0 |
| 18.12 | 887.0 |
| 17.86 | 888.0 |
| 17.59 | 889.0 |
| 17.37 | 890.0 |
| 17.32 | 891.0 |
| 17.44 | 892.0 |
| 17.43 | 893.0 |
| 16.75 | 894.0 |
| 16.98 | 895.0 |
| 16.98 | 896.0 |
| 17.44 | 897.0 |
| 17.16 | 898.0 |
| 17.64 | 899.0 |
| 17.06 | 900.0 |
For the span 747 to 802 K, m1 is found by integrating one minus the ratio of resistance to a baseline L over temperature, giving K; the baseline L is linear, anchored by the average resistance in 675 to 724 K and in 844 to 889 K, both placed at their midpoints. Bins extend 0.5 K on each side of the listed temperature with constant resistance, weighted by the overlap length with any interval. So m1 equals -4.7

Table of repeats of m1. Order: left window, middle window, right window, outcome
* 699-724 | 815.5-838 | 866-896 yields -3.62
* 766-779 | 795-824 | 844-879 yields -2.18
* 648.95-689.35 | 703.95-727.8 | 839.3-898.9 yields 1.29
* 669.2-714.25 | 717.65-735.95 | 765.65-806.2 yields 1.52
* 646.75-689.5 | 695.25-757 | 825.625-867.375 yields 5.46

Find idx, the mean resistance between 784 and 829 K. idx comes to 22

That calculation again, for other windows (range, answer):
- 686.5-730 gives 16.7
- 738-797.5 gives 19.5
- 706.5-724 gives 17.1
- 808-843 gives 21.7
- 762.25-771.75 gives 19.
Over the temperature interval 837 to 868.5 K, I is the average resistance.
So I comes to 21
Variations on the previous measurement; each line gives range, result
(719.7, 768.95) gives 17.5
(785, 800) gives 22.1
